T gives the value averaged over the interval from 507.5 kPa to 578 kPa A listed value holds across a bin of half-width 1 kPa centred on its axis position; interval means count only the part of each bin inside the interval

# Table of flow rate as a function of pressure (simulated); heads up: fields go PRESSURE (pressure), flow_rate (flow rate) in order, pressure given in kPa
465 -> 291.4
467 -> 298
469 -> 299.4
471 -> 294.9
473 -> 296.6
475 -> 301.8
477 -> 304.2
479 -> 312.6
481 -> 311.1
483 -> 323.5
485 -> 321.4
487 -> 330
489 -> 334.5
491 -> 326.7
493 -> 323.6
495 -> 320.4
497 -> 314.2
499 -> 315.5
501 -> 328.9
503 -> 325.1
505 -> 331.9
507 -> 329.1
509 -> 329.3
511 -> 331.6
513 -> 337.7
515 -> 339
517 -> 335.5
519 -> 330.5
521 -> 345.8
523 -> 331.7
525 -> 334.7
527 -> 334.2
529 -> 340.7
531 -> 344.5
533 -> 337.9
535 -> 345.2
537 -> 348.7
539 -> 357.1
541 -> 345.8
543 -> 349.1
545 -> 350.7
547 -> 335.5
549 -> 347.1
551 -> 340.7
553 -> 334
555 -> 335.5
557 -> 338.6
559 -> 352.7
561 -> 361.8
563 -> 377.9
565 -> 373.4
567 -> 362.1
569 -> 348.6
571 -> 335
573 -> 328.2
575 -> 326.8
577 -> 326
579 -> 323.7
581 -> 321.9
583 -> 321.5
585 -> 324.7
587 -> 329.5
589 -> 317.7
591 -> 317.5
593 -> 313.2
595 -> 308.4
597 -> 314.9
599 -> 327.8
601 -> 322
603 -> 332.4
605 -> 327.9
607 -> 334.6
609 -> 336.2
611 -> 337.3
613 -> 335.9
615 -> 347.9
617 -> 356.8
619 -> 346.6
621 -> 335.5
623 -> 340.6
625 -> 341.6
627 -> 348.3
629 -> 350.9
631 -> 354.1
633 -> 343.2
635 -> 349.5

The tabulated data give 343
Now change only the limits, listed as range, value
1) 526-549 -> 345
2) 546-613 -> 334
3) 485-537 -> 332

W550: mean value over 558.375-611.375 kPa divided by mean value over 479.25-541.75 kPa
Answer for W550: 1.0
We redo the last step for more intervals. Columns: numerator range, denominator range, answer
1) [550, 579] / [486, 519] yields 1.05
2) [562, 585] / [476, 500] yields 1.06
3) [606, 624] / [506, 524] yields 1.02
